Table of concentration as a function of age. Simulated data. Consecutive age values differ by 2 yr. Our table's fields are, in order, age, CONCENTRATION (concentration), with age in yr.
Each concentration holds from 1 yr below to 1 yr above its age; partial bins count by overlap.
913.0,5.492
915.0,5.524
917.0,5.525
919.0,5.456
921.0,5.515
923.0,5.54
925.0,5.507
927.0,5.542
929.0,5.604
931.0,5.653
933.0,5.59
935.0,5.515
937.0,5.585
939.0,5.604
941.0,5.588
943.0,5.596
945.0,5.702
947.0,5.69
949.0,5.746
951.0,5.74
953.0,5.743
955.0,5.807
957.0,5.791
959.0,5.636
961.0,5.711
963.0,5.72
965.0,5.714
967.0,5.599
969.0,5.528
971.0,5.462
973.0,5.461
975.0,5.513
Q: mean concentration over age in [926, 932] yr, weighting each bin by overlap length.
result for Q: 5.6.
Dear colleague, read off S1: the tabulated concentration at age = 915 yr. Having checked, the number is 5.524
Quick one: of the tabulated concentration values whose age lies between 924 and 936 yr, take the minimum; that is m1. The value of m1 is 5.507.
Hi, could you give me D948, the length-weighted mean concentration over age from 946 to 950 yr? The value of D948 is 5.72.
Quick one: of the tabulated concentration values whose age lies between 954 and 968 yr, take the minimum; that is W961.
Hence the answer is 5.599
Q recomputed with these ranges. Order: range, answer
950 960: 5.74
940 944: 5.59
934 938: 5.55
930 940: 5.59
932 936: 5.55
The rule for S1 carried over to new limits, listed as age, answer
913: 5.492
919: 5.456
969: 5.528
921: 5.515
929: 5.604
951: 5.74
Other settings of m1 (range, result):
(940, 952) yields 5.588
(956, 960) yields 5.636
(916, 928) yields 5.456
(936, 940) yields 5.585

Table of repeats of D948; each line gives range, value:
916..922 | 5.5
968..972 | 5.49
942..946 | 5.65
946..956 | 5.75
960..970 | 5.65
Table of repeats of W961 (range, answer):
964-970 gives 5.528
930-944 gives 5.515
